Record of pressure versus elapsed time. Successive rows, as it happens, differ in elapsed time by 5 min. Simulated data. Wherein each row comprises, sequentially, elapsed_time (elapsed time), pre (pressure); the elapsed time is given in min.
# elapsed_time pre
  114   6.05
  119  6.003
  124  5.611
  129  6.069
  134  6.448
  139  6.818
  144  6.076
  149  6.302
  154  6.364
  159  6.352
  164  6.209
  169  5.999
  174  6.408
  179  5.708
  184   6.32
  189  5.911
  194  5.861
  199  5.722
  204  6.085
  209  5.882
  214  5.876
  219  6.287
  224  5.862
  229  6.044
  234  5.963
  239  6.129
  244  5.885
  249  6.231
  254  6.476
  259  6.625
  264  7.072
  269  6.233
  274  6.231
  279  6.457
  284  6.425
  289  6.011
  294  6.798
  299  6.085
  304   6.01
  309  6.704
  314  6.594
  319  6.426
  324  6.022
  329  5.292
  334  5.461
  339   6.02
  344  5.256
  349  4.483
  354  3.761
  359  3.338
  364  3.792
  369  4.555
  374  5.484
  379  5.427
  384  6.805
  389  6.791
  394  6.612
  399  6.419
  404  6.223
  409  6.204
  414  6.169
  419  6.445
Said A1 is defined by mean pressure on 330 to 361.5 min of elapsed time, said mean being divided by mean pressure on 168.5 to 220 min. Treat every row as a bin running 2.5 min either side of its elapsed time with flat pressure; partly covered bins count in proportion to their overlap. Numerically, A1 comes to 0.79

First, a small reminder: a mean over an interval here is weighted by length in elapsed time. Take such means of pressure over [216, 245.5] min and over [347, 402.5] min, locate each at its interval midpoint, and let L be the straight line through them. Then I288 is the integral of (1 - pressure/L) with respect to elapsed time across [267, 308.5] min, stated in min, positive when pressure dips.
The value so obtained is -4.2 min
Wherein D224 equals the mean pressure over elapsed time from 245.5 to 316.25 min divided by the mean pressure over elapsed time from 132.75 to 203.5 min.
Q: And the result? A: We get 1.04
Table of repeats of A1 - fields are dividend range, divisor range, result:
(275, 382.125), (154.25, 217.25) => 0.92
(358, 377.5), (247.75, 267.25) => 0.67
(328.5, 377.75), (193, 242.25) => 0.79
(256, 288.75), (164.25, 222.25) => 1.08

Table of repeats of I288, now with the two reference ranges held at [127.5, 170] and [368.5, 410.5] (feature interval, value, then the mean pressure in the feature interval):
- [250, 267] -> -1.2 min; 6.67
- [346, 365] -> 7.0 min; 3.88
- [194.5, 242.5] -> 2.1 min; 5.98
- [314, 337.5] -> 1.1 min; 5.89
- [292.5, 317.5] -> -0.9 min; 6.42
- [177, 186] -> 0.4 min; 6.01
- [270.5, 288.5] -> -0.3 min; 6.32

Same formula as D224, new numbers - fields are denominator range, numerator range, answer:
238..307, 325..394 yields 0.82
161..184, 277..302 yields 1.04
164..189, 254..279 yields 1.07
